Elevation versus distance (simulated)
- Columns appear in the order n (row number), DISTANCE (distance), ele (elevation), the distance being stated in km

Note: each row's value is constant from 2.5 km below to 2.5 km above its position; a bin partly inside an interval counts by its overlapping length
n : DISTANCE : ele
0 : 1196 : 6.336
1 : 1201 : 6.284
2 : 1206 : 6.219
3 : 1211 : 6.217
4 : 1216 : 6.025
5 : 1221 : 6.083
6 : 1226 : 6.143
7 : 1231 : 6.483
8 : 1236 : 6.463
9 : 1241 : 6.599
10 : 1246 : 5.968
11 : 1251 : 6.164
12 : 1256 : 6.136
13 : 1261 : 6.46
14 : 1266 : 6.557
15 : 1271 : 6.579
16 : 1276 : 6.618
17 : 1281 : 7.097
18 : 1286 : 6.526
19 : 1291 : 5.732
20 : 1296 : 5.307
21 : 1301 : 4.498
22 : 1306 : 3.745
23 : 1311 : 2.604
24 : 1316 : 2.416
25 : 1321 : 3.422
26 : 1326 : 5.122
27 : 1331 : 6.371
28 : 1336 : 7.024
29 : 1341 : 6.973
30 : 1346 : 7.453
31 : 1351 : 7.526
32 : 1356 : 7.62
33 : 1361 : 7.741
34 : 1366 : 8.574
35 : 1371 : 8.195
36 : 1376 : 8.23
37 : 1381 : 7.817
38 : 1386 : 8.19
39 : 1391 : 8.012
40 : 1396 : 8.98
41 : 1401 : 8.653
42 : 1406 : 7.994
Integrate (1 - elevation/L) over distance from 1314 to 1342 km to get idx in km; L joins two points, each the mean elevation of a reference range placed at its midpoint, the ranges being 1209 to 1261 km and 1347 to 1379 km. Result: 8.72 km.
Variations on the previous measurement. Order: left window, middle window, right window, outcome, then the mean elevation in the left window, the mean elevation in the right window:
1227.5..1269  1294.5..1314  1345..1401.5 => 8.7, 6.35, 8.08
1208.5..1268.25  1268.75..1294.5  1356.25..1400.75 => 1.5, 6.27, 8.21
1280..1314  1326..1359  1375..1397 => -2.0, 4.94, 8.2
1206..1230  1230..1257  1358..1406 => 0.7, 6.15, 8.24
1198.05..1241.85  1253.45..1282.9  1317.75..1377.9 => -0.2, 6.27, 6.95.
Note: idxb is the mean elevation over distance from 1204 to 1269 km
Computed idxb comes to 6.27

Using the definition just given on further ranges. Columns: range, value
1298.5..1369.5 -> 5.83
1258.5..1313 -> 5.64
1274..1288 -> 6.76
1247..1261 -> 6.19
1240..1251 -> 6.21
